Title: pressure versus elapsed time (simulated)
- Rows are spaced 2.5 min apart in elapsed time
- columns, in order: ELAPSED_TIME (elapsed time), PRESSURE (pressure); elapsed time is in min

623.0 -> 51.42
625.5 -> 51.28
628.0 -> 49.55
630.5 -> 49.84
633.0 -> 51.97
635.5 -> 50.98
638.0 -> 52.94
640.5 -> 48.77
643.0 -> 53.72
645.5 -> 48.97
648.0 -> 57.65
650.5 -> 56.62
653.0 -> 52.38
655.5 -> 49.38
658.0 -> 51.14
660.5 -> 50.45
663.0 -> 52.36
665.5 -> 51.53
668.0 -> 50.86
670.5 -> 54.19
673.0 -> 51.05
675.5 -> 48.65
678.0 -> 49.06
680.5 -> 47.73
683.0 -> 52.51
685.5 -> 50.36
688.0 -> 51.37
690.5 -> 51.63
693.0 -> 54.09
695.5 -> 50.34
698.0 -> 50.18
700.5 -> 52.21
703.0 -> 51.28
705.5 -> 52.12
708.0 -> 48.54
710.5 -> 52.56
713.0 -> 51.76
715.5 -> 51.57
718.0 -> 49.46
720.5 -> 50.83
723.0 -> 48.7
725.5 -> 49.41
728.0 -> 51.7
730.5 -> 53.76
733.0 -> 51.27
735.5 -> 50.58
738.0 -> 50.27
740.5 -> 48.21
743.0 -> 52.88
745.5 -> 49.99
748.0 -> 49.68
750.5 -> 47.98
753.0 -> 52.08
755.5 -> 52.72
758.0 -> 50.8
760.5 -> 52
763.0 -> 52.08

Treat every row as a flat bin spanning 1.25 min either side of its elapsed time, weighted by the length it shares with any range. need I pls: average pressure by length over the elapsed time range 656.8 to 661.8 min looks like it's 50.8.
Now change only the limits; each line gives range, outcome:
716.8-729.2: 50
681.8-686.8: 51.4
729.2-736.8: 51.9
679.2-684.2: 50.1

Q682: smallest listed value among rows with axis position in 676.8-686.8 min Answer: 47.73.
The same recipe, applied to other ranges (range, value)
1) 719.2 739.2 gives 48.7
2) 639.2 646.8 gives 48.77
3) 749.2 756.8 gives 47.98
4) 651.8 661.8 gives 49.38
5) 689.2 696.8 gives 50.34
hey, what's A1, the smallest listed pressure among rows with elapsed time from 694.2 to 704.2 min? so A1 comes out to 50.18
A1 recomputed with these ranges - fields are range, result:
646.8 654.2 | 52.38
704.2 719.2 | 48.54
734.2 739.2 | 50.27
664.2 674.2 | 50.86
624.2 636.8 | 49.55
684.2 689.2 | 50.36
